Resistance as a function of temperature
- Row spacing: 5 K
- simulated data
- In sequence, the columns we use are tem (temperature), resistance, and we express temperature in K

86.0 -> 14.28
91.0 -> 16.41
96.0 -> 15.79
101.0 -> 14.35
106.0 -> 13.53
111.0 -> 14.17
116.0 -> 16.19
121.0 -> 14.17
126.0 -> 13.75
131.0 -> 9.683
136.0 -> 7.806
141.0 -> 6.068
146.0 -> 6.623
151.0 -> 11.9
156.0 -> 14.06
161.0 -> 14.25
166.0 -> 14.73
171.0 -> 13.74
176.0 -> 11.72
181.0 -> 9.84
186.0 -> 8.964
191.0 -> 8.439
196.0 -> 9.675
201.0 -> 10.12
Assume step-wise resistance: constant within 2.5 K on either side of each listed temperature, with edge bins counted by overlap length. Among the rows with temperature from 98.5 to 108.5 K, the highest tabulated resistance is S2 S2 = 14.35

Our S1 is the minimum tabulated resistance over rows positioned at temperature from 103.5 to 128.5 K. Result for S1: 13.53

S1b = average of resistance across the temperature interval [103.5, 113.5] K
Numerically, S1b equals 13.8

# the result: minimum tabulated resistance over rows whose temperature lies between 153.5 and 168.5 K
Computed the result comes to 14.06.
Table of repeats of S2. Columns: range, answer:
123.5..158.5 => 14.06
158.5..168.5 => 14.73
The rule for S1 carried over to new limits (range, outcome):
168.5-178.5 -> 11.72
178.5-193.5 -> 8.439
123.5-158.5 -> 6.068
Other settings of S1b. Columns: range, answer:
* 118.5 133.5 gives 12.5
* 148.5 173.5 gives 13.7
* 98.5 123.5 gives 14.5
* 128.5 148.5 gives 7.54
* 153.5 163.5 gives 14.2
